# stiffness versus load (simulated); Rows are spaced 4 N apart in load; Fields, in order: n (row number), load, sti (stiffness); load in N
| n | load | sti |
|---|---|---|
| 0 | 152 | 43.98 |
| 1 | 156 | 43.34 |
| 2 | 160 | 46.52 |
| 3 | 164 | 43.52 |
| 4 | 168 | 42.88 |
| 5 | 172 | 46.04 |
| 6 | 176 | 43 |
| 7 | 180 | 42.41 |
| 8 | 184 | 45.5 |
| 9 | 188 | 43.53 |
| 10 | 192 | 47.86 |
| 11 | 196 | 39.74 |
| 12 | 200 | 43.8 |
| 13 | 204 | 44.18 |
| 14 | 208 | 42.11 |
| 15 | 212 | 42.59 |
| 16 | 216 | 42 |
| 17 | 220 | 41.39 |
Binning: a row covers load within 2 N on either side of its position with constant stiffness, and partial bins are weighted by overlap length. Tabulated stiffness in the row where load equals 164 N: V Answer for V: 43.52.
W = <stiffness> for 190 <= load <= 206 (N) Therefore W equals 43.9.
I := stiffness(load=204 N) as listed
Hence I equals 44.18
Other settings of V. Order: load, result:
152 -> 43.98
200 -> 43.8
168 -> 42.88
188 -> 43.53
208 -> 42.11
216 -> 42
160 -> 46.52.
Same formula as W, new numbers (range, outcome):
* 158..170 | 44.3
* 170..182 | 43.8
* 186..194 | 45.7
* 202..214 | 43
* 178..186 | 44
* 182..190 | 44.5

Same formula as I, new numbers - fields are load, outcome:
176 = 43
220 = 41.39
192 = 47.86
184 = 45.5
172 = 46.04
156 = 43.34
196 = 39.74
